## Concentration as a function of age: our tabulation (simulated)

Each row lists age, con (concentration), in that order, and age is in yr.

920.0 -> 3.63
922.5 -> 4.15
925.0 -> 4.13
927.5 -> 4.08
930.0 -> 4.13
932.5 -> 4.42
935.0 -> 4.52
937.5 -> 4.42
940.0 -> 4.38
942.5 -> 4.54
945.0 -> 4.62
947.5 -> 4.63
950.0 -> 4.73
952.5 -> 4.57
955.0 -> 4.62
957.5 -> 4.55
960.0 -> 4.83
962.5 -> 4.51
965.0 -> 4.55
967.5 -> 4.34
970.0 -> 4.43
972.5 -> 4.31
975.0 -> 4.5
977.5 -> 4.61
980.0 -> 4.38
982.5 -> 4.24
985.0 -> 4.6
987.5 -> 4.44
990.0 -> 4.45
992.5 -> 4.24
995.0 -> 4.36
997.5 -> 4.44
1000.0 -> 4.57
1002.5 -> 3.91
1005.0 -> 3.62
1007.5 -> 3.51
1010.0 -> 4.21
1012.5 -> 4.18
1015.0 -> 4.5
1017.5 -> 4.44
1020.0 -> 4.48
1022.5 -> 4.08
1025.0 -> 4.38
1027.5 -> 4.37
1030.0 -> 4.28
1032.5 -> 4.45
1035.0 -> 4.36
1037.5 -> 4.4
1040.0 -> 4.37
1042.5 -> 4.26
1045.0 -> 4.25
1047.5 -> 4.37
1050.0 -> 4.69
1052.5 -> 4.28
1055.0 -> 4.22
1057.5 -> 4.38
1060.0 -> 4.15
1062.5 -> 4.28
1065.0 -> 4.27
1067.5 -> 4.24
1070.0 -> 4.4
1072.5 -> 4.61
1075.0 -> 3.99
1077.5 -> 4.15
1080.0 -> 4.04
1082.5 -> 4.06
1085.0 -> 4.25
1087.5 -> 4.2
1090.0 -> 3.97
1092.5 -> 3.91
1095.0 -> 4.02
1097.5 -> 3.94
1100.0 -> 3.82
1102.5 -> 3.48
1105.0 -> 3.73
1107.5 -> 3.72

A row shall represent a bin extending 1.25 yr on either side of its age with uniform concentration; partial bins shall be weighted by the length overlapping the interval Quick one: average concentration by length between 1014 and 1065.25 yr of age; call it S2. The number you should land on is 4.35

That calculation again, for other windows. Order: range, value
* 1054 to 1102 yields 4.14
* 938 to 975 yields 4.54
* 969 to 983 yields 4.42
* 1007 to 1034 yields 4.28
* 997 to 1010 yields 4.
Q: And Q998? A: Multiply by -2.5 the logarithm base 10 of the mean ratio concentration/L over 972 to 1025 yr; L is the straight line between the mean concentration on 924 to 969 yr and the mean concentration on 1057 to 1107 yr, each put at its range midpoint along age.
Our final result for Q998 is 0.009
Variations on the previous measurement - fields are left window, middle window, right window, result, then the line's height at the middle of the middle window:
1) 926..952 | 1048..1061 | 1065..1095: -0.03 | 4.22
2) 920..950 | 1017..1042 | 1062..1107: -0.05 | 4.17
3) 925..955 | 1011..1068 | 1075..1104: -0.05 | 4.14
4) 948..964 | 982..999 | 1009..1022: 0.02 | 4.47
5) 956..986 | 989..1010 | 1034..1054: 0.08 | 4.44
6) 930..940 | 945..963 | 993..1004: -0.06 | 4.37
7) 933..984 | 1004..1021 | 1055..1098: 0.06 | 4.36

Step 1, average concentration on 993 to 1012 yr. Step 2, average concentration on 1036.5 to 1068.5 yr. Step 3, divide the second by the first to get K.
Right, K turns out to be 1.05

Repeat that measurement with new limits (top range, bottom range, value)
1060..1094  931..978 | 0.92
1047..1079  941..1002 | 0.96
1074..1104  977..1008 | 0.93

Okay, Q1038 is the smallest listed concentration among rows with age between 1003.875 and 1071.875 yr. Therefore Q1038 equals 3.51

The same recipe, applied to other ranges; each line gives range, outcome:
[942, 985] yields 4.24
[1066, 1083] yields 3.99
